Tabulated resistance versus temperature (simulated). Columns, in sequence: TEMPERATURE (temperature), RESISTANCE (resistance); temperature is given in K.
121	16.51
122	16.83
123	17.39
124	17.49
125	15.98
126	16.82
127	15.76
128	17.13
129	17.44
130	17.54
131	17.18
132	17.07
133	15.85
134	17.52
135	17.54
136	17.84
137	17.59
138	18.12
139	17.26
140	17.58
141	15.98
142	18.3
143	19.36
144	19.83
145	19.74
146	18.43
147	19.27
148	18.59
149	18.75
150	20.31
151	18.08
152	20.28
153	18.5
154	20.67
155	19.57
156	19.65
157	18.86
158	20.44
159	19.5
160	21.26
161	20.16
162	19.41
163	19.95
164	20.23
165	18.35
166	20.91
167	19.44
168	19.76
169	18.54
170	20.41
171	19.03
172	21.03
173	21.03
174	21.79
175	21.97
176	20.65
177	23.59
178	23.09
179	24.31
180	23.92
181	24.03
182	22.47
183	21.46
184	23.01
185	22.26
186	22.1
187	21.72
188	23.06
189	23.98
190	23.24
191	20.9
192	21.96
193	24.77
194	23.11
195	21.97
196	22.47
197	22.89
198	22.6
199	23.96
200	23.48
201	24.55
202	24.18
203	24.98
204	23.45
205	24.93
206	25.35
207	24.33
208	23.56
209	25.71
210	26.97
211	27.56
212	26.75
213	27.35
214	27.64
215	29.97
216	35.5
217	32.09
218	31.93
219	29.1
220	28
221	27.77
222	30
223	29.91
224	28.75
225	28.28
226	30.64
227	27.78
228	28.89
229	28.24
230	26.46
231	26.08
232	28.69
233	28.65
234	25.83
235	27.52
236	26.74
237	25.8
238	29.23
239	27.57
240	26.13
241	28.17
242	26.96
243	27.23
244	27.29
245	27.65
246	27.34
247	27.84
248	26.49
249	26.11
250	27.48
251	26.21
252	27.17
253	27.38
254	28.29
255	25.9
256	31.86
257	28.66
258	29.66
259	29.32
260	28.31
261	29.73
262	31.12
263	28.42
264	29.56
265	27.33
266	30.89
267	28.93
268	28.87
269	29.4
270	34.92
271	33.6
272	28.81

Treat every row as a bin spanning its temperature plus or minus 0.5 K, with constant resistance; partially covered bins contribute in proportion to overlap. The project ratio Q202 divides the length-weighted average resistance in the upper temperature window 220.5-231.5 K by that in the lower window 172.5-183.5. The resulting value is 1.26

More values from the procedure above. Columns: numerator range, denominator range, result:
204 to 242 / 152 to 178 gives 1.38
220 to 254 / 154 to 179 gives 1.35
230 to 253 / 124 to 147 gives 1.55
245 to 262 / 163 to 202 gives 1.27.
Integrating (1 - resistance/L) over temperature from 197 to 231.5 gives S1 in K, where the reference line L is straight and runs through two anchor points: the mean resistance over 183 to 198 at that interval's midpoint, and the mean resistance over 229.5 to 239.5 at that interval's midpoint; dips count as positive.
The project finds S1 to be -2.8 K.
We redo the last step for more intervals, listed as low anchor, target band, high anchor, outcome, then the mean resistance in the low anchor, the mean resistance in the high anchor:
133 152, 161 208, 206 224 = 3.6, 18.3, 28.4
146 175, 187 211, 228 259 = -0.4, 19.8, 27.5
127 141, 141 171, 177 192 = 0.3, 17.3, 22.8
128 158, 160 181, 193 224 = 0.8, 18.4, 26.4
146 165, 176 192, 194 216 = 0.0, 19.6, 25.2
